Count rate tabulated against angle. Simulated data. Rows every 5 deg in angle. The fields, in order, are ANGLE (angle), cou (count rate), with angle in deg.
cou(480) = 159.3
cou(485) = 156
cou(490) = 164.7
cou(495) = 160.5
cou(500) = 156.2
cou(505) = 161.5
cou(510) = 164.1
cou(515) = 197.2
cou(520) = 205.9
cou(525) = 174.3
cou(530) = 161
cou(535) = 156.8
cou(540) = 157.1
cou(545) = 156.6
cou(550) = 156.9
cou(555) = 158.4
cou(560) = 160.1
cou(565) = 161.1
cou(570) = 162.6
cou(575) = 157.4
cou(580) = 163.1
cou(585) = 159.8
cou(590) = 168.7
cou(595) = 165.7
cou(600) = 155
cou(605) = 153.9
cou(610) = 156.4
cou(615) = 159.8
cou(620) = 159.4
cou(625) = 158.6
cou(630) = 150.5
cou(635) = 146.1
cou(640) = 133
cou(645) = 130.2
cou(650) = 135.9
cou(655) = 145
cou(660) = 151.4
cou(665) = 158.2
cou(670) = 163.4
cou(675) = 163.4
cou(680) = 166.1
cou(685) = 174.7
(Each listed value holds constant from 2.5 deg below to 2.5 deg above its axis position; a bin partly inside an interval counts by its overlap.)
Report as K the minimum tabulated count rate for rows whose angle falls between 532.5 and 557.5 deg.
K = 156.6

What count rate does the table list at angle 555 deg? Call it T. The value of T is 158.4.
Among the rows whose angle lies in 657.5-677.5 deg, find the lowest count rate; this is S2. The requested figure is 151.4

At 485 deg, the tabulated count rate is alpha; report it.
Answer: 156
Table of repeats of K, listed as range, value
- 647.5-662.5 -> 135.9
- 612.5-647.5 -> 130.2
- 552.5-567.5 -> 158.4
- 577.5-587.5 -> 159.8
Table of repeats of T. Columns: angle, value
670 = 163.4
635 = 146.1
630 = 150.5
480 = 159.3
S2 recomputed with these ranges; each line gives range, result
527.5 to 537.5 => 156.8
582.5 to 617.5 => 153.9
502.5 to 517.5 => 161.5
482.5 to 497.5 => 156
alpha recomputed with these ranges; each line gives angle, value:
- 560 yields 160.1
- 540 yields 157.1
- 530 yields 161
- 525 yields 174.3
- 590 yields 168.7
